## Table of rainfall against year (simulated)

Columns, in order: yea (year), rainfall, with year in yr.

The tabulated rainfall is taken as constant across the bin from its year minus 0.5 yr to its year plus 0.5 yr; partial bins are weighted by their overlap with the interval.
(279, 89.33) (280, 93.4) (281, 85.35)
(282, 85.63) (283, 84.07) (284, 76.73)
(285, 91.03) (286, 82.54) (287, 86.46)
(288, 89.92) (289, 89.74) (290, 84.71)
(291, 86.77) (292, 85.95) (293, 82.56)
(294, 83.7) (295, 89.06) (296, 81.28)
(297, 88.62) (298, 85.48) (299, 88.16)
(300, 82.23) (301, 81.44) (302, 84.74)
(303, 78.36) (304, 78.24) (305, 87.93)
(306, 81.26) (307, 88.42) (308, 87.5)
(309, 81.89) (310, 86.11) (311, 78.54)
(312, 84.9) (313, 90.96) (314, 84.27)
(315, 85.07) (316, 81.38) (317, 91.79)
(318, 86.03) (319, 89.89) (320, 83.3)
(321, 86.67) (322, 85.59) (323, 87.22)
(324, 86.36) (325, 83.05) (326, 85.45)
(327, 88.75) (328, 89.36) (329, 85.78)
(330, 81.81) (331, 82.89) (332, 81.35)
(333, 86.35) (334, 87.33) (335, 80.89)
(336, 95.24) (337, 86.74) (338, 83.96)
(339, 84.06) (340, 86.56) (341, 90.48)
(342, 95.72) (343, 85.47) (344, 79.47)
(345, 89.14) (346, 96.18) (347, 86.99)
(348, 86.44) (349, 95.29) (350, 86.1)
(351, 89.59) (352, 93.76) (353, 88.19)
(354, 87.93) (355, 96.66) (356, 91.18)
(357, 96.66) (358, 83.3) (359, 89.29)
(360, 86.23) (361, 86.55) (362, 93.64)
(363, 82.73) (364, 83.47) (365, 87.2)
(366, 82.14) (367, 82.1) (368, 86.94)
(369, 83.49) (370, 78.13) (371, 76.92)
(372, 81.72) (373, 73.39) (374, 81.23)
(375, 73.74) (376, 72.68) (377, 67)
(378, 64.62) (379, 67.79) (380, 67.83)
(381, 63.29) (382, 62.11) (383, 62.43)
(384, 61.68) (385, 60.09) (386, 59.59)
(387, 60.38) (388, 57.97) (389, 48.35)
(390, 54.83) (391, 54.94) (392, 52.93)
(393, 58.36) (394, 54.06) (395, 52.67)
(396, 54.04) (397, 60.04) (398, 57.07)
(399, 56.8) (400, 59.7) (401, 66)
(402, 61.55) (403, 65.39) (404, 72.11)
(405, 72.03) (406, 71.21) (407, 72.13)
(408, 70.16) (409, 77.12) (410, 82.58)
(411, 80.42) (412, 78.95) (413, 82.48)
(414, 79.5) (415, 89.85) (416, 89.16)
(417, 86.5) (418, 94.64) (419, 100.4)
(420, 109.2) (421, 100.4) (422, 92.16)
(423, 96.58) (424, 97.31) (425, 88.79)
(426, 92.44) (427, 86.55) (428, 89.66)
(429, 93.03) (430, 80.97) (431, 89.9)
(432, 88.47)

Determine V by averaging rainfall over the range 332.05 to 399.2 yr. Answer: 77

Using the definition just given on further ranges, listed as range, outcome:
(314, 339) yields 85.9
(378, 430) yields 73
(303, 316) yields 84.2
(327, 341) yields 85.9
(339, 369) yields 88.3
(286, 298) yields 86.1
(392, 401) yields 56.9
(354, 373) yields 85.7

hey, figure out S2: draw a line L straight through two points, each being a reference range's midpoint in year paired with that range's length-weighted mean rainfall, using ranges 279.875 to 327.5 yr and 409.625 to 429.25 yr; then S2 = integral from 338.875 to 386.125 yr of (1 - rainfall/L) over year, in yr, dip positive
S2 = 3.4 yr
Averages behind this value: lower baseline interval 85.3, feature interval 81.6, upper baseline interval 90.5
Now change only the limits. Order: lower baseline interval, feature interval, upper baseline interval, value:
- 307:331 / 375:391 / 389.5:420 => 2.7 yr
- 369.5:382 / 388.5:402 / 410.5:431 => 4.0 yr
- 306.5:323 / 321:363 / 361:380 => -2.8 yr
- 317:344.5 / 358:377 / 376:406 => -3.0 yr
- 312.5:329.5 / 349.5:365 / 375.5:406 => -3.3 yr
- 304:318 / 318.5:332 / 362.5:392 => -0.6 yr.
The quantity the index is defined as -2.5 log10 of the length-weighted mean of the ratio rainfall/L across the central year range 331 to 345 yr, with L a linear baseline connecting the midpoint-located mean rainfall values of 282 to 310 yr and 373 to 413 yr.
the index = -0.14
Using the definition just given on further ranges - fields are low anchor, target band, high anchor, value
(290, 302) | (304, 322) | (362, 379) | -0.02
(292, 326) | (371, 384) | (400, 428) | 0.20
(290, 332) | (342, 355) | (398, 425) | -0.07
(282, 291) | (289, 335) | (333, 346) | 0.02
